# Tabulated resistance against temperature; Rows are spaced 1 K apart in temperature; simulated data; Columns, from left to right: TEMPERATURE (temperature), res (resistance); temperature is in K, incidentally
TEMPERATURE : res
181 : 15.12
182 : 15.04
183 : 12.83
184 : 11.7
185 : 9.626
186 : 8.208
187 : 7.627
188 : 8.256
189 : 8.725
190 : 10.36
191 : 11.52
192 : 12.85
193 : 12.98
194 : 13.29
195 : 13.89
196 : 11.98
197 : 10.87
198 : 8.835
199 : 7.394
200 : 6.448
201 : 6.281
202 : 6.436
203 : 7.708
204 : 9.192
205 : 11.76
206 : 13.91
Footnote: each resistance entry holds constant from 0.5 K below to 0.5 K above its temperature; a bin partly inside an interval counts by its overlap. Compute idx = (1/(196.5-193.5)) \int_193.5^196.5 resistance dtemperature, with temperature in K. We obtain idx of 13.1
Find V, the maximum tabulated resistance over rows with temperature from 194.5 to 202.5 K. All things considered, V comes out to 13.89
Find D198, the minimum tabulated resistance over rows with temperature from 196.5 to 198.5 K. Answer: 8.835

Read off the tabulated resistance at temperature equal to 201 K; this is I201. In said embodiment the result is 6.281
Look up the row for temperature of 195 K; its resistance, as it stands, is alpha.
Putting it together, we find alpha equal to 13.89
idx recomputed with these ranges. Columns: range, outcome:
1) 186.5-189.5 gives 8.2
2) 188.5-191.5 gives 10.2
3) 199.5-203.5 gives 6.72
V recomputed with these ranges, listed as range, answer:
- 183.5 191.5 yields 11.7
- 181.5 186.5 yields 15.04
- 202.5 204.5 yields 9.192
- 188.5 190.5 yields 10.36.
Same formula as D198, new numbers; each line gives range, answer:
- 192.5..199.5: 7.394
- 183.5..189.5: 7.627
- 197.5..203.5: 6.281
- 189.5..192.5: 10.36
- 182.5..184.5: 11.7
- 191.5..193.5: 12.85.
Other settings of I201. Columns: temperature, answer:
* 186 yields 8.208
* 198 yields 8.835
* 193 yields 12.98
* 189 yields 8.725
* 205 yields 11.76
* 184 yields 11.7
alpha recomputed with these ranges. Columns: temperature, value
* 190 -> 10.36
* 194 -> 13.29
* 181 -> 15.12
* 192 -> 12.85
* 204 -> 9.192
